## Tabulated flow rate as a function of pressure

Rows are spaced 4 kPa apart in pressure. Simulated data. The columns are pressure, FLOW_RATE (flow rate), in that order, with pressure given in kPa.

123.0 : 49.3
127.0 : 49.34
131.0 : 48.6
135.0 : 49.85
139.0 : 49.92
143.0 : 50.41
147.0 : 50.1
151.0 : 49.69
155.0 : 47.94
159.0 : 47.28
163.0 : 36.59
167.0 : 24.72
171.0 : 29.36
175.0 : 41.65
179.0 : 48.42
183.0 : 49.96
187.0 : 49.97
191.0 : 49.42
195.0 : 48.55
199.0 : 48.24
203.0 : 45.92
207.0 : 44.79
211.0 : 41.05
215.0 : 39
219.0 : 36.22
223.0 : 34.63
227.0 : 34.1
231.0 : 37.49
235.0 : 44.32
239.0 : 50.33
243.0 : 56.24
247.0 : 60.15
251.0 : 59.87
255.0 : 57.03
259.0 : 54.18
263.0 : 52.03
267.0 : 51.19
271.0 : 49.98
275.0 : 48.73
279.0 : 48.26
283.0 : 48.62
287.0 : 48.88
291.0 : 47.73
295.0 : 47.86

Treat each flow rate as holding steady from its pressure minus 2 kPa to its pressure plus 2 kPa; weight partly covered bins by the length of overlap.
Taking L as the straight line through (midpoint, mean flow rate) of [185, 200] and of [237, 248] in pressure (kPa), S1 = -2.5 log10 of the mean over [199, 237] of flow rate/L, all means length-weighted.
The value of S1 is 0.28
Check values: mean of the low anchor 49.1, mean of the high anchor 55.2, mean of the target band 40.2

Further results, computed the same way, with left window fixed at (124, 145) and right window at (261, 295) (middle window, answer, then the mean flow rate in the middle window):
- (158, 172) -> 0.41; 33.9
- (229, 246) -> 0.03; 47.9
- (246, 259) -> -0.18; 58.2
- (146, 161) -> 0.02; 48.7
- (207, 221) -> 0.24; 39.6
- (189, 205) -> 0.03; 48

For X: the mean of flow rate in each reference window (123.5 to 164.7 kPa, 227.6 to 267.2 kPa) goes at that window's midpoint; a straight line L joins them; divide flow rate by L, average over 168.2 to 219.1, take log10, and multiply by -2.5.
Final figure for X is 0.134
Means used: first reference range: 48.1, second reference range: 51.7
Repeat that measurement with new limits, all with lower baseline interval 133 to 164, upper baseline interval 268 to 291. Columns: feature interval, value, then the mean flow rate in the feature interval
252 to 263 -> -0.14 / 55.3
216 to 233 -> 0.33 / 35.8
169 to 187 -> 0.12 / 43.2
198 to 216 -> 0.11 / 43.8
